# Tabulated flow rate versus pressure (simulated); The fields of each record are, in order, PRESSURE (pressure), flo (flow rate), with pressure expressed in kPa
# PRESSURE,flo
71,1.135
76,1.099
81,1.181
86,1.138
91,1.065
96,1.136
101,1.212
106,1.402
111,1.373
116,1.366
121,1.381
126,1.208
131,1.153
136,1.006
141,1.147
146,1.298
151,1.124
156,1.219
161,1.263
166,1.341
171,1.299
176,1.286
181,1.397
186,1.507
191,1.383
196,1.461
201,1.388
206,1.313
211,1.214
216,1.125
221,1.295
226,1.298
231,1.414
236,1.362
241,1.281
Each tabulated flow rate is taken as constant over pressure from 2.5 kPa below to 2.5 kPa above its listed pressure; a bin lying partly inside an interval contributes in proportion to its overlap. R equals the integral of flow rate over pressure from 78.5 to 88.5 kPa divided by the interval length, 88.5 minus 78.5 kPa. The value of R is 1.16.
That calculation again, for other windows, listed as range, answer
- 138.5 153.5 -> 1.19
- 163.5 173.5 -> 1.32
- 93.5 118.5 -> 1.3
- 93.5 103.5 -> 1.17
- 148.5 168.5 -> 1.24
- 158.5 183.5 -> 1.32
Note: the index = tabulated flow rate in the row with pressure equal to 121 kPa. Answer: 1.381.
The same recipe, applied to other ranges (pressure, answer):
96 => 1.136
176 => 1.286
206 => 1.313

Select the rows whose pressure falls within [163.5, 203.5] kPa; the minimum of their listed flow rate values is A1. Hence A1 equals 1.286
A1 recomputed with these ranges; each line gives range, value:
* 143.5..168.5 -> 1.124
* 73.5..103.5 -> 1.065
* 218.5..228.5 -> 1.295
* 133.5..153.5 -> 1.006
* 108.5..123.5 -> 1.366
